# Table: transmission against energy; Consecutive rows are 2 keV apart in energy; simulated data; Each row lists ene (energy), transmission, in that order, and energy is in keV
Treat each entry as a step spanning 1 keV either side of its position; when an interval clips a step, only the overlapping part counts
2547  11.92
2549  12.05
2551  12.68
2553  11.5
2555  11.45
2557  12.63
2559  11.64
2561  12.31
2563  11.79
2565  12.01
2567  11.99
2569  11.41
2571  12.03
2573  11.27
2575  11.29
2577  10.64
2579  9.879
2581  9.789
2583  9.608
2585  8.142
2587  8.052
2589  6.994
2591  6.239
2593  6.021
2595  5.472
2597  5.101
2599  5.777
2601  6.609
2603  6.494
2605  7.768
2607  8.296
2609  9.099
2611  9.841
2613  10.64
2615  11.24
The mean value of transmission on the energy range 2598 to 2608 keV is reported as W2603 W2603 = 6.99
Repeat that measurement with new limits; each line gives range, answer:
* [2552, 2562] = 11.9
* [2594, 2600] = 5.45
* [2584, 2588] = 8.1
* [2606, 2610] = 8.7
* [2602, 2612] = 8.3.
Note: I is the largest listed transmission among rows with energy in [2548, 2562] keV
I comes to 12.68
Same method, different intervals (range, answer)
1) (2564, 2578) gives 12.03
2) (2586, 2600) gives 8.052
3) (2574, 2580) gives 11.29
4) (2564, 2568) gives 12.01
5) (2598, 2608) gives 8.296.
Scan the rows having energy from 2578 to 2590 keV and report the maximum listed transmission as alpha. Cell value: 9.879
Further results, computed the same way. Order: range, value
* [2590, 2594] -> 6.239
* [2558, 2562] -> 12.31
